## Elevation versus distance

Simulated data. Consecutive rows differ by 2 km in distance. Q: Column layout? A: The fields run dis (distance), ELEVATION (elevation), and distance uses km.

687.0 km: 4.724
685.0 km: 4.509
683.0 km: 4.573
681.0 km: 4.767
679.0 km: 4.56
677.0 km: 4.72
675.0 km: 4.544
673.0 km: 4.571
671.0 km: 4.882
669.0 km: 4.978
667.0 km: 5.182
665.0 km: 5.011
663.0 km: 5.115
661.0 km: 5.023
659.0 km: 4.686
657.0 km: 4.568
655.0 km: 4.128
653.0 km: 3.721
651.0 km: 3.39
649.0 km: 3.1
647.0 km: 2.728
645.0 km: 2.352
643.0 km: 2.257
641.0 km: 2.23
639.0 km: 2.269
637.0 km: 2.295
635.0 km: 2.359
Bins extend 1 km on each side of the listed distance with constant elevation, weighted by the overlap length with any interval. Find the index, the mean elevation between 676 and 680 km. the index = 4.64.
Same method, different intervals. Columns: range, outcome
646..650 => 2.91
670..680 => 4.66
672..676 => 4.56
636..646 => 2.28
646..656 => 3.41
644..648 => 2.54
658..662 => 4.85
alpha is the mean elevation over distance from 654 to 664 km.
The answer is 4.7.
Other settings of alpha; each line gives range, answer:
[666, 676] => 4.83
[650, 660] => 4.1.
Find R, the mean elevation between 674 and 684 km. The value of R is 4.63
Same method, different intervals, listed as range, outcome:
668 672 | 4.93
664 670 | 5.06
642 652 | 2.77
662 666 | 5.06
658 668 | 5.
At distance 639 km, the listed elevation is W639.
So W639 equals 2.269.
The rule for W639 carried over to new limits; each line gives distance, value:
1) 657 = 4.568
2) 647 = 2.728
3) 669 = 4.978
